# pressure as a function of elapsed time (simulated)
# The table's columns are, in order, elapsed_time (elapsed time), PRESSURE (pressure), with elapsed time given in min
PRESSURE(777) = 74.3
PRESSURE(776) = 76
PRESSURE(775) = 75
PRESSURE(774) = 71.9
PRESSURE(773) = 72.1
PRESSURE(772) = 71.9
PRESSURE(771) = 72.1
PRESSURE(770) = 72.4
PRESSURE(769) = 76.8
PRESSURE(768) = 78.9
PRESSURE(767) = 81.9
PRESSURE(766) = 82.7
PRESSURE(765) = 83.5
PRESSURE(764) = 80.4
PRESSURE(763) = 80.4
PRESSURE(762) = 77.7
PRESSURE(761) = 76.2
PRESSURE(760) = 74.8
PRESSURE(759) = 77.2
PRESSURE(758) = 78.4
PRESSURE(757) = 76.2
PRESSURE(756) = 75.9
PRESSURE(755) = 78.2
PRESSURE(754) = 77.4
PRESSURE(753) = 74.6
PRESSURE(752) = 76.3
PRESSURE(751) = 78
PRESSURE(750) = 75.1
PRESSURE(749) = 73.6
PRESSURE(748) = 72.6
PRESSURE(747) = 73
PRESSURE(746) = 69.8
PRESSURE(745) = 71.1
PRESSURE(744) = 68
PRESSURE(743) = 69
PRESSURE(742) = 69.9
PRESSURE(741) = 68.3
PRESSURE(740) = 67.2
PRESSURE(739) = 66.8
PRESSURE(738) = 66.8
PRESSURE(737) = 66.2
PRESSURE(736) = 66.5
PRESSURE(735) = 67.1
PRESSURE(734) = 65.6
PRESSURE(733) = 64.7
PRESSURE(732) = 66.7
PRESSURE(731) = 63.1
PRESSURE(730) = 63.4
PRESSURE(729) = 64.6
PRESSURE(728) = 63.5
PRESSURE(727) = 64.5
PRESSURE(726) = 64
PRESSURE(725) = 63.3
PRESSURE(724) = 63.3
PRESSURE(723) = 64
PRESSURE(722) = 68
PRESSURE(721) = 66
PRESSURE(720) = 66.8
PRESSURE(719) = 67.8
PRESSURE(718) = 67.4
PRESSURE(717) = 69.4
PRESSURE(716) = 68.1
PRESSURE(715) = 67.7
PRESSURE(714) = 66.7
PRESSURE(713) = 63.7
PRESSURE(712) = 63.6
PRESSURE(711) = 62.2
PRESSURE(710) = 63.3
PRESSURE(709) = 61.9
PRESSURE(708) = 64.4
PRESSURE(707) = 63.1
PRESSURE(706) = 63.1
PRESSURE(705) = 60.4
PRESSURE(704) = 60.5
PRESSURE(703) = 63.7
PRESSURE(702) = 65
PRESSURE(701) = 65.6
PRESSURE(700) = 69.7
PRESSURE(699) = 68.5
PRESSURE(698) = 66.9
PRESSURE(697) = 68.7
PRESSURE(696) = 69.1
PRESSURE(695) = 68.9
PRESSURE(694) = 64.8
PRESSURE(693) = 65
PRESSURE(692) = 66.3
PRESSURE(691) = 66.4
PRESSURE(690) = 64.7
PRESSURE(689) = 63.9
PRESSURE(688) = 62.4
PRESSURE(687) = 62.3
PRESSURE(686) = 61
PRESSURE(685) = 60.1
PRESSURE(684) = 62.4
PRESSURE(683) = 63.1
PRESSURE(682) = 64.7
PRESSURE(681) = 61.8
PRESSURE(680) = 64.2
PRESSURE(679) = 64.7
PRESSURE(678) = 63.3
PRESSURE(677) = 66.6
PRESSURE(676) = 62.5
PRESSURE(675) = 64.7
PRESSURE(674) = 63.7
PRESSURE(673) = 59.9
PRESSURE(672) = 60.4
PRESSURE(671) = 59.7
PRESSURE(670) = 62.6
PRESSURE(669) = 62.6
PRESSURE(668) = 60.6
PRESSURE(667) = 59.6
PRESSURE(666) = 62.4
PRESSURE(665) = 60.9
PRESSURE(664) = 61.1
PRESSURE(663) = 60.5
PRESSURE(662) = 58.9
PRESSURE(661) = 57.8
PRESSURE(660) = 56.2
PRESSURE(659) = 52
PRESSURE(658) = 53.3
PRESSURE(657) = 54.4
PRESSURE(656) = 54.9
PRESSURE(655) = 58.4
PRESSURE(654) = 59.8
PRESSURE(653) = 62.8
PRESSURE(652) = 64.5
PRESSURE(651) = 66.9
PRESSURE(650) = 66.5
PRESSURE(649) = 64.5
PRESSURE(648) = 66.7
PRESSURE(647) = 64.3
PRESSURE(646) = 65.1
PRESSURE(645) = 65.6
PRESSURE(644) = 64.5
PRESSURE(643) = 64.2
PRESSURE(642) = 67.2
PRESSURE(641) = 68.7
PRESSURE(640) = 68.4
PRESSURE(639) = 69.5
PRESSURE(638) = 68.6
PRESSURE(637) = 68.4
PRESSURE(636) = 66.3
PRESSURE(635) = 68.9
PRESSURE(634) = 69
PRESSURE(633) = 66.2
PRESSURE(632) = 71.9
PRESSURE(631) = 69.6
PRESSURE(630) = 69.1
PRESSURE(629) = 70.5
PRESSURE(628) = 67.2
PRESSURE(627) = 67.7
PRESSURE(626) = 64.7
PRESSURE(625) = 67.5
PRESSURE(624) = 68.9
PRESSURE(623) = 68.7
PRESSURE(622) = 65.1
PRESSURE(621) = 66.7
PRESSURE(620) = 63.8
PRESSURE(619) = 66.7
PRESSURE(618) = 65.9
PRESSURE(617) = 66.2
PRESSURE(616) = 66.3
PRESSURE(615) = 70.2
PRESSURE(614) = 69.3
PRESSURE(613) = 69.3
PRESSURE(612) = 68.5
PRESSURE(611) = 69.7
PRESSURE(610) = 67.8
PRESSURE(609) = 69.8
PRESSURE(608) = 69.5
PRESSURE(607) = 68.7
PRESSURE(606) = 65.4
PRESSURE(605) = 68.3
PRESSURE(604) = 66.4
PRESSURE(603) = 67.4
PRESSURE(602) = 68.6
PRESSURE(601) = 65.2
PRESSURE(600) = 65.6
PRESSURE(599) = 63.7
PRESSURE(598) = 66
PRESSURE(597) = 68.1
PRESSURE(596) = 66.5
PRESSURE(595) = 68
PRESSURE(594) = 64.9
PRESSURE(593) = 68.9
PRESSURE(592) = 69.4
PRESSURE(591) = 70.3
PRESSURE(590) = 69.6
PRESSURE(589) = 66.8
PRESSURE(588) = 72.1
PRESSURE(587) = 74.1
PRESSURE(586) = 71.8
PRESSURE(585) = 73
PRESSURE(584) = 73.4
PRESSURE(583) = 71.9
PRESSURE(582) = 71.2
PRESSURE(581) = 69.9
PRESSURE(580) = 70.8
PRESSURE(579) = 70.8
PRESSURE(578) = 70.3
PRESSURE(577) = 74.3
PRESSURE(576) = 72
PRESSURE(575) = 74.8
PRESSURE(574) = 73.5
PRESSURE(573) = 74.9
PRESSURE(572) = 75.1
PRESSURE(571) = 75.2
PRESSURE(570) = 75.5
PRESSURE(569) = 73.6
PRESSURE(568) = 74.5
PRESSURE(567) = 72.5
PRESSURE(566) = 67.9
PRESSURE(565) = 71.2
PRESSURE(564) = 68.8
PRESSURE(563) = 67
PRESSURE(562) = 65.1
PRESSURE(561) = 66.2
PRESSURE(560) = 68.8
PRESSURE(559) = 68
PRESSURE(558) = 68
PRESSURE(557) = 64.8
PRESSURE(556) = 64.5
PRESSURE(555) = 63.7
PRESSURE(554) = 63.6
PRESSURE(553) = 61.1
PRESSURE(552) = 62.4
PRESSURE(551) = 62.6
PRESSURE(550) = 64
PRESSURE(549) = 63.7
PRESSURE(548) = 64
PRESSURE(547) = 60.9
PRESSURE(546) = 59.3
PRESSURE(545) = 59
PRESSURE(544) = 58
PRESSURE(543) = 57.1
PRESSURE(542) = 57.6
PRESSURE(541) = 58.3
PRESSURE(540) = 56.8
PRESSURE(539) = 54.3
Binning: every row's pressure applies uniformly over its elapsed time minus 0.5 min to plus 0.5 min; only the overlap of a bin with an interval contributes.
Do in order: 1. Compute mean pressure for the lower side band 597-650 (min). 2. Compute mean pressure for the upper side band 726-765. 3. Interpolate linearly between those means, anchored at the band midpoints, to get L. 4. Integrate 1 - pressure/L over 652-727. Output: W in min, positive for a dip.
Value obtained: 6.9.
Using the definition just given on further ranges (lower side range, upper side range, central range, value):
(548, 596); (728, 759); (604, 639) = 0.9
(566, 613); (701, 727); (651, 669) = 2.2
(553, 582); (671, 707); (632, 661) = 1.1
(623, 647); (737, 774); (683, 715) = 3.0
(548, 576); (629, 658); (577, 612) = -0.9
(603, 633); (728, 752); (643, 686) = 4.1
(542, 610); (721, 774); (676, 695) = 1.7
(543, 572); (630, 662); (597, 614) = -0.7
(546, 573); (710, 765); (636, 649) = 0.3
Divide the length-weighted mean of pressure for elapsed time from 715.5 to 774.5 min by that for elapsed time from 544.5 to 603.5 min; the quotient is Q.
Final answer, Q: 1.04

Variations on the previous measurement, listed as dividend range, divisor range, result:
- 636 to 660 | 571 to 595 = 0.89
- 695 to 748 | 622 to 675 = 1.03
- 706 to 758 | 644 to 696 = 1.09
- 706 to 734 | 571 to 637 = 0.94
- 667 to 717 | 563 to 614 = 0.91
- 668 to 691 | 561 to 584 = 0.88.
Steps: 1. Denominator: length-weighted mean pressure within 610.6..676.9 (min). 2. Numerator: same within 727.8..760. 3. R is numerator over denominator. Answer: 1.1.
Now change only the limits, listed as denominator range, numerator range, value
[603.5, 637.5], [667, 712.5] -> 0.94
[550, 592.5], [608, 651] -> 0.97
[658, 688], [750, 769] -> 1.28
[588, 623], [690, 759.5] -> 1.00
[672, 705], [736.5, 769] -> 1.16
